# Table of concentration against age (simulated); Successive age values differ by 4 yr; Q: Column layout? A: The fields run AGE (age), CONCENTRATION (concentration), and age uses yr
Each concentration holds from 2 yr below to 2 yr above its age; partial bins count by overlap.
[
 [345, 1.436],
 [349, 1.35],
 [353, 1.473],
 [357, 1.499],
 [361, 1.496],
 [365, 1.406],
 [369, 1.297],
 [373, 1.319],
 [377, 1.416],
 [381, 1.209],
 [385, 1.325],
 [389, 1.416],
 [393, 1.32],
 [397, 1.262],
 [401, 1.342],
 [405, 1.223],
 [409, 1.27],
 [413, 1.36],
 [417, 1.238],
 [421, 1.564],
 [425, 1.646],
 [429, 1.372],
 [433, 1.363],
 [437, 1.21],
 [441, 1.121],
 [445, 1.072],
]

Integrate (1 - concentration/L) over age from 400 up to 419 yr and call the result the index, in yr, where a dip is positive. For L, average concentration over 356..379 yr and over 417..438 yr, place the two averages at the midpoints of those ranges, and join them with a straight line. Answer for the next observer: 1.8 yr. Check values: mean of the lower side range 1.4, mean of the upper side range 1.42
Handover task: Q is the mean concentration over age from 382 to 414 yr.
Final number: 1.31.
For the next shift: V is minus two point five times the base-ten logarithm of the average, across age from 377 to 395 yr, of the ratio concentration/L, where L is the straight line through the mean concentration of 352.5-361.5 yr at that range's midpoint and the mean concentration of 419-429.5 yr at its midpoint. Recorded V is 0.14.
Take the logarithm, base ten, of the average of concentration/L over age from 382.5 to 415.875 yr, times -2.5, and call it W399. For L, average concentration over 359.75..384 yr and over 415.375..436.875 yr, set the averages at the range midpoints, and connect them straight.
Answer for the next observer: 0.06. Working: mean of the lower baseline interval 1.35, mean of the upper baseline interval 1.42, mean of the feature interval 1.31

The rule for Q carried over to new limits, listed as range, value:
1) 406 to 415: 1.3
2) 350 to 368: 1.45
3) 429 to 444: 1.24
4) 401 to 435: 1.38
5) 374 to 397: 1.33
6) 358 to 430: 1.36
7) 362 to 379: 1.37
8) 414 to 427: 1.47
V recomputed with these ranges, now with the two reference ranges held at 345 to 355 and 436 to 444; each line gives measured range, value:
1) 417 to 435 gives -0.221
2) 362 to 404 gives -0.012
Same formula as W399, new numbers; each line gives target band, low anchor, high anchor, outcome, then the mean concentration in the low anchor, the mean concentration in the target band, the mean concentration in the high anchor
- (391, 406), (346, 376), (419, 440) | 0.10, 1.41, 1.29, 1.42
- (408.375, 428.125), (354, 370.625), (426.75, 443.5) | -0.10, 1.43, 1.42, 1.27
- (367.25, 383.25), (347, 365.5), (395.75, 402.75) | 0.06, 1.45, 1.31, 1.3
